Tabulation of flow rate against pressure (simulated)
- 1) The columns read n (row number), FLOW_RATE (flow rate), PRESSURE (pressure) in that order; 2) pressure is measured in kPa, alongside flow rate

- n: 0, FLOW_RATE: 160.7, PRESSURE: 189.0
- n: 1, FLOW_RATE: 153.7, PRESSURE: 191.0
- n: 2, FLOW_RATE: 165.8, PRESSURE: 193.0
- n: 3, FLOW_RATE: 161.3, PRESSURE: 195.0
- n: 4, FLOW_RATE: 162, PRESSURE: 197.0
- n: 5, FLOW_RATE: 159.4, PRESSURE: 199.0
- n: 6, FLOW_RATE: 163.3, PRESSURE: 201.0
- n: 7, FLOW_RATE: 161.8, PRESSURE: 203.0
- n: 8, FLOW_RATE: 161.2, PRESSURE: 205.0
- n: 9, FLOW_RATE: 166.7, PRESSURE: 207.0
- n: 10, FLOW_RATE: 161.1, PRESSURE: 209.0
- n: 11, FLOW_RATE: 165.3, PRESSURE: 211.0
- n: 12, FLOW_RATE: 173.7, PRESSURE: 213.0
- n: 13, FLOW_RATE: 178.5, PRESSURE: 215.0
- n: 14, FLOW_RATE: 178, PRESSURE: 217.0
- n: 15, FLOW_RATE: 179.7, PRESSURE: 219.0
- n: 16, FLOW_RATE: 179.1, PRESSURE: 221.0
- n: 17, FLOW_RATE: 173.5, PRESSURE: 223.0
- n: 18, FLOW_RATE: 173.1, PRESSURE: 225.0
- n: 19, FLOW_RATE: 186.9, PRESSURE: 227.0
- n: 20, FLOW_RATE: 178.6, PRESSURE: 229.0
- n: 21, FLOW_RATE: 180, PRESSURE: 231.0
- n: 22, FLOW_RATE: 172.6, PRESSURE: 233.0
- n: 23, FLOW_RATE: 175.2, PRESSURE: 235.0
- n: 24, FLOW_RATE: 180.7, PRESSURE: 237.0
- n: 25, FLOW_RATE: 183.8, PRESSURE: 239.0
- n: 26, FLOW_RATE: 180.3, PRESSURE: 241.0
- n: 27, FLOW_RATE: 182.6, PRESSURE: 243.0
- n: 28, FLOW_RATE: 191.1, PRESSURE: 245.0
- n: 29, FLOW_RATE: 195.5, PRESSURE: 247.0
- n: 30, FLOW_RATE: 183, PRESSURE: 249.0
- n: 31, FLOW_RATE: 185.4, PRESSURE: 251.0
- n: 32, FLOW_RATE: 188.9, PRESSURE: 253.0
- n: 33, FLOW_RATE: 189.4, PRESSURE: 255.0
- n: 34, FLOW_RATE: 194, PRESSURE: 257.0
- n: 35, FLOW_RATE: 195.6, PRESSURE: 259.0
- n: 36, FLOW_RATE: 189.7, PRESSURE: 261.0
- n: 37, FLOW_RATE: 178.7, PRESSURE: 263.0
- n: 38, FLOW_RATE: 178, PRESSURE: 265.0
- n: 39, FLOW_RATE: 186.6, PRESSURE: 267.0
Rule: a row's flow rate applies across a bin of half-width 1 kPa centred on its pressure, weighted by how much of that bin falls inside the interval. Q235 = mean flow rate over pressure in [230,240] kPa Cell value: 178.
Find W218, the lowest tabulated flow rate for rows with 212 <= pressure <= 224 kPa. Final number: 173.5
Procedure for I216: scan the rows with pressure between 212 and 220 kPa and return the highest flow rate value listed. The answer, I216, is 179.7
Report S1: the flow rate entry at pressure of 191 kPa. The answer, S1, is 153.7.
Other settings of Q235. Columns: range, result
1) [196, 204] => 162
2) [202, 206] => 162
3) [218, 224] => 177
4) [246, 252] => 188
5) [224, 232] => 180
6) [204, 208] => 164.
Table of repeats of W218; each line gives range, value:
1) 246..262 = 183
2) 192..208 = 159.4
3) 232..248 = 172.6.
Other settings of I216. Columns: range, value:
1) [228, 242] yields 183.8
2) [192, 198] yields 165.8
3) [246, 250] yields 195.5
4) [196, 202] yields 163.3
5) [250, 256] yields 189.4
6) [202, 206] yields 161.8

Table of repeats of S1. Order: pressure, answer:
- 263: 178.7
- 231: 180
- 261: 189.7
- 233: 172.6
